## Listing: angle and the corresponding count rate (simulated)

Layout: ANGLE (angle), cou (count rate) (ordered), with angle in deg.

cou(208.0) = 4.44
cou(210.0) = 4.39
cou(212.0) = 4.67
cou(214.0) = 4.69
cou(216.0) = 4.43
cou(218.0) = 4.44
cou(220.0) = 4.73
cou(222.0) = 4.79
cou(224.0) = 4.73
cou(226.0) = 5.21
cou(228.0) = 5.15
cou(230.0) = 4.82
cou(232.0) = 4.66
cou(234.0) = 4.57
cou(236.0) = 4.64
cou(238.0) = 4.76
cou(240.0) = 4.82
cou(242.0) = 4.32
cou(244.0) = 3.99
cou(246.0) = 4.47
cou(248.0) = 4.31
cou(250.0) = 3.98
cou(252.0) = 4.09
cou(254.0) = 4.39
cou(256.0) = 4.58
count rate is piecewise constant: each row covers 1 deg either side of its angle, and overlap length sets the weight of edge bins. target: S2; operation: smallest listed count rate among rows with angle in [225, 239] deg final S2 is 4.57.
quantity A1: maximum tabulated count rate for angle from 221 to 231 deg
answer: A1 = 5.21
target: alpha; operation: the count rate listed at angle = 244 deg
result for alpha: 3.99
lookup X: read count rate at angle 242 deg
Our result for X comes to 4.32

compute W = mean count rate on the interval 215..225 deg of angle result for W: 4.62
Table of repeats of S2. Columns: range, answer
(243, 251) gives 3.98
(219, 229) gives 4.73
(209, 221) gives 4.39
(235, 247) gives 3.99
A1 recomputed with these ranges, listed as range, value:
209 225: 4.79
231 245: 4.82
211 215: 4.69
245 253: 4.47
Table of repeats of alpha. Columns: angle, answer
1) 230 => 4.82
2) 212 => 4.67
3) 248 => 4.31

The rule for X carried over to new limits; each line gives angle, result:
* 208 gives 4.44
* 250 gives 3.98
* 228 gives 5.15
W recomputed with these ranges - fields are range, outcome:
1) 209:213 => 4.53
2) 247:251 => 4.14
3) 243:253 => 4.17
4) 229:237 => 4.67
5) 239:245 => 4.38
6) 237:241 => 4.79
